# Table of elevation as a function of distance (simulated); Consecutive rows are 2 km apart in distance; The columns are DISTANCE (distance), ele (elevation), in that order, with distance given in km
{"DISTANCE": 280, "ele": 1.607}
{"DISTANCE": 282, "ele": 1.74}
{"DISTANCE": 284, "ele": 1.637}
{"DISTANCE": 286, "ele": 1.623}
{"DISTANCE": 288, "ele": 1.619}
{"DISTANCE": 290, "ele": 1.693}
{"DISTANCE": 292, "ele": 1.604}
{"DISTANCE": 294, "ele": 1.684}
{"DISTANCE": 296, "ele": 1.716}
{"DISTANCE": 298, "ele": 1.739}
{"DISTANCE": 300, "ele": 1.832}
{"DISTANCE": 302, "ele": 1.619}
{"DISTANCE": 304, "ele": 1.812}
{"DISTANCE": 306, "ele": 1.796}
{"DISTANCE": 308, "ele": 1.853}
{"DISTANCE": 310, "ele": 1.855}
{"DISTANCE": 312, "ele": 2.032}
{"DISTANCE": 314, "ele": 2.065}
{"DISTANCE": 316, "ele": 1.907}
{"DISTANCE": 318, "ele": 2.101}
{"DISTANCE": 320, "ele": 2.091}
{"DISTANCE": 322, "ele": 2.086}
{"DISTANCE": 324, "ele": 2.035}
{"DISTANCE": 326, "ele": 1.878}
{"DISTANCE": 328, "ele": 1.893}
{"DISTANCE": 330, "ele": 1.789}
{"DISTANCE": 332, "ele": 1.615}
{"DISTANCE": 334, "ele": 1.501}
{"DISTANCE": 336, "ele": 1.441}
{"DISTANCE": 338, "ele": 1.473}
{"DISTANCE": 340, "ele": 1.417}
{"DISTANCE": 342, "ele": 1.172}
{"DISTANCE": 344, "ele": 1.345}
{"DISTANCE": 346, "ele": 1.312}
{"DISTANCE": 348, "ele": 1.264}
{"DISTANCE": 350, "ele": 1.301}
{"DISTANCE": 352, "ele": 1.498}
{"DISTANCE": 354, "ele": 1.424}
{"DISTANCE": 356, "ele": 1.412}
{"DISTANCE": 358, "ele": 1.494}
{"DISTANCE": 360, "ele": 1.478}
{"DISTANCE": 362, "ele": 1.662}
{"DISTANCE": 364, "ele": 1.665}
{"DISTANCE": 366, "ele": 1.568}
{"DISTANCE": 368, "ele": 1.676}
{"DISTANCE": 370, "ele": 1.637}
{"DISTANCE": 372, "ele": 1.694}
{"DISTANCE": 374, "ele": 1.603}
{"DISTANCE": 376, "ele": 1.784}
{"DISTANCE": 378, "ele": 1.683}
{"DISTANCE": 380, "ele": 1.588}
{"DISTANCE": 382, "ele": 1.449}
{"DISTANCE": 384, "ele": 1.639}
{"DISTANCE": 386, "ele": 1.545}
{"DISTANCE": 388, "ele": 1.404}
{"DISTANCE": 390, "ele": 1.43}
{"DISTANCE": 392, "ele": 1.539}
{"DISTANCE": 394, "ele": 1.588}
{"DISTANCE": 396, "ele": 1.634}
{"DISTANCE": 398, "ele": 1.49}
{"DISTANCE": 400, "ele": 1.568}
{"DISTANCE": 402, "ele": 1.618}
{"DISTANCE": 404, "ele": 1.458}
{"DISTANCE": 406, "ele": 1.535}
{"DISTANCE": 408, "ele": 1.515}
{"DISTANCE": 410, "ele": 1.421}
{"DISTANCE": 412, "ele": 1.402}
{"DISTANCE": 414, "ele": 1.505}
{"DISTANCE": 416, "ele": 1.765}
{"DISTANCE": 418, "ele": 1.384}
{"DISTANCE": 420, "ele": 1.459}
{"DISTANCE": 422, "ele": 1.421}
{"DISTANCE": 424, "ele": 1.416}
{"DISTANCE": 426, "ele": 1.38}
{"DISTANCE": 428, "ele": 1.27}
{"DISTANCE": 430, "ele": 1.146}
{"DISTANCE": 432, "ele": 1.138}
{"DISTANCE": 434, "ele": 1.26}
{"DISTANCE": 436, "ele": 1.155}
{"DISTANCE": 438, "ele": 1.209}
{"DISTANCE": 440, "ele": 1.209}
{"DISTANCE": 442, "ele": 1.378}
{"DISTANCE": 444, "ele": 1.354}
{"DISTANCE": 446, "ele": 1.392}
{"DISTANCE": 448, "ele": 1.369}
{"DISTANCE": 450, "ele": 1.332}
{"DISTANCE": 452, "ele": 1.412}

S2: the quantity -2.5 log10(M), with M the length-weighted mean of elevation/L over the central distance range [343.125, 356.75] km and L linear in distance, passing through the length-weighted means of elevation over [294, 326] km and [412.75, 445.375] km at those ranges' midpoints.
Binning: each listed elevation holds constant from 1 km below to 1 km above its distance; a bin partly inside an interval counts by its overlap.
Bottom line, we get 0.244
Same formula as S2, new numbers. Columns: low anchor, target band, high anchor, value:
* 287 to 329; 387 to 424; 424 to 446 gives -0.079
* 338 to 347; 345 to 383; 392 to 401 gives -0.081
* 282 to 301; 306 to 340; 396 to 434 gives -0.133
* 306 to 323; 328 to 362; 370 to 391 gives 0.233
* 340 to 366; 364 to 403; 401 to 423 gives -0.090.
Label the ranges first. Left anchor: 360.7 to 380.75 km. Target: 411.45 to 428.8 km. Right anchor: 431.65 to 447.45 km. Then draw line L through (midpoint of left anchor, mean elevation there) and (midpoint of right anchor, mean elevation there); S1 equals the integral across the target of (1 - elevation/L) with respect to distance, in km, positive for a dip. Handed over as -0.86 km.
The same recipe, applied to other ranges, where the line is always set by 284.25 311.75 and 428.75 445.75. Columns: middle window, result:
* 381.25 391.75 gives -0.6 km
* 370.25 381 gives -1.6 km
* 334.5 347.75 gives 1.8 km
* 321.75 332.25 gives -1.7 km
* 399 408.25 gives -1.2 km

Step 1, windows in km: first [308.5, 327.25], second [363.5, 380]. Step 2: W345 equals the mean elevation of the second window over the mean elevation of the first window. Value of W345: 0.83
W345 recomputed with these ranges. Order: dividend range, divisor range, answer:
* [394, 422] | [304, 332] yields 0.78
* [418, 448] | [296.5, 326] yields 0.68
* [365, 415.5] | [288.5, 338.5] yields 0.86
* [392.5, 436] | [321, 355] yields 0.93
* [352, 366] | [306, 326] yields 0.77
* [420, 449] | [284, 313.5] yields 0.74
